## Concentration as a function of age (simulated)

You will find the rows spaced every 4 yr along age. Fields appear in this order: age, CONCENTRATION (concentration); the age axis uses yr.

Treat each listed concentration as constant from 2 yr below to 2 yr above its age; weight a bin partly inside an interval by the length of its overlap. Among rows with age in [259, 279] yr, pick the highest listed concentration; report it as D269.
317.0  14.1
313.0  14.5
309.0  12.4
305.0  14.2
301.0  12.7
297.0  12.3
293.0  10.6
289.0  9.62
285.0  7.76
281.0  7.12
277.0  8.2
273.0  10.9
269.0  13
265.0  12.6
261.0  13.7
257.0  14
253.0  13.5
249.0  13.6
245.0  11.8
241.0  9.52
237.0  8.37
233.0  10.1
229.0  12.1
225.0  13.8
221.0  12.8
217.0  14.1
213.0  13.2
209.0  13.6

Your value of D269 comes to 13.7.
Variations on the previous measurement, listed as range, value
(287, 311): 14.2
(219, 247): 13.8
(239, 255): 13.6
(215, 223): 14.1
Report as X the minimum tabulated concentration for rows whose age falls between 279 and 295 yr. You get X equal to 7.12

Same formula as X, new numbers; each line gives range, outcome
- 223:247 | 8.37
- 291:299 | 10.6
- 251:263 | 13.5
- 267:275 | 10.9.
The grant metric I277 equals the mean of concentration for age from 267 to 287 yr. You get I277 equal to 9.4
